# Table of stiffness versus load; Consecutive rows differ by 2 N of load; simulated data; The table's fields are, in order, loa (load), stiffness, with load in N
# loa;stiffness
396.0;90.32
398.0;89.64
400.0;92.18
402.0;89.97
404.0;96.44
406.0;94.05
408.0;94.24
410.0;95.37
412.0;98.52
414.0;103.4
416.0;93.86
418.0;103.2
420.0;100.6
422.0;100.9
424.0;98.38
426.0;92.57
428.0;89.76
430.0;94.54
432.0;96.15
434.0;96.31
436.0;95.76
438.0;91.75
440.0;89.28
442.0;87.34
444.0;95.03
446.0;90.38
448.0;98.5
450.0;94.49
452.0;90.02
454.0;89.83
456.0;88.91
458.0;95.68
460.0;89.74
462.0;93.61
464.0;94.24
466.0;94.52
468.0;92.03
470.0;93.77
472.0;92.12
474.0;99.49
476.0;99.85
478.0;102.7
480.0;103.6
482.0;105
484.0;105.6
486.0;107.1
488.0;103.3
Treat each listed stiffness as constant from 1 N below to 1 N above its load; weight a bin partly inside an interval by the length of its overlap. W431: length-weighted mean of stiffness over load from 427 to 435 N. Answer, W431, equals 94.2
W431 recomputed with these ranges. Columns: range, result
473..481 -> 101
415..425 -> 99.4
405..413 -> 95.5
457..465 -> 93.3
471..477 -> 97.2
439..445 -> 90.5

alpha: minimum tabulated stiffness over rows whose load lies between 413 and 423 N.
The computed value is 93.86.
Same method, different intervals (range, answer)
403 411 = 94.05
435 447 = 87.34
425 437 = 89.76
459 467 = 89.74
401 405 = 89.97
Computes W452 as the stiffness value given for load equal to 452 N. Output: 90.02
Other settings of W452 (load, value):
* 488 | 103.3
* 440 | 89.28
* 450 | 94.49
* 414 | 103.4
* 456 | 88.91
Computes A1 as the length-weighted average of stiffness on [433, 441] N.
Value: 93.3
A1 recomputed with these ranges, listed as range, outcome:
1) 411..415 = 101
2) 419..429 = 96.4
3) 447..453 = 94.3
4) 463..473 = 93.3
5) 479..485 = 105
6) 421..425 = 99.6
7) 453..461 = 91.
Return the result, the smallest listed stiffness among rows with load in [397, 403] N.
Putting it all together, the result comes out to 89.64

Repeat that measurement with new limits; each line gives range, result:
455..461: 88.91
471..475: 92.12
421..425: 98.38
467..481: 92.03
